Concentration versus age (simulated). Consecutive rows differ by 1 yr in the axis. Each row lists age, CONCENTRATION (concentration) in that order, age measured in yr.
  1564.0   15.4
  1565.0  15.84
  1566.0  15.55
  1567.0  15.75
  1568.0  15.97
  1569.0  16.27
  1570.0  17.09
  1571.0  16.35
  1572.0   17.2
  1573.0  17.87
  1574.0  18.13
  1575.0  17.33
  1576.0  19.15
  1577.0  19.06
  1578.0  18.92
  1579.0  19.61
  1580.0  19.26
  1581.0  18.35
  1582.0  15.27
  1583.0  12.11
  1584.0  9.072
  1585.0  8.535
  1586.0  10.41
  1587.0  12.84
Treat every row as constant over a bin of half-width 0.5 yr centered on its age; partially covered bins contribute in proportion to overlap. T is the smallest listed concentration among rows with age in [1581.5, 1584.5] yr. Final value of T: 9.072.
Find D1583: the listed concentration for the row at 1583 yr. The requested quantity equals 12.11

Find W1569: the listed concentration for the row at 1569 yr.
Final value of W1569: 16.27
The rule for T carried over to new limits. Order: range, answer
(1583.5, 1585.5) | 8.535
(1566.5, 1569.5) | 15.75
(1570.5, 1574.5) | 16.35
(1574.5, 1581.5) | 17.33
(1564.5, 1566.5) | 15.55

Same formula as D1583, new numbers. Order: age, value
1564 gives 15.4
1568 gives 15.97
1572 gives 17.2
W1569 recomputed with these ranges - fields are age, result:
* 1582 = 15.27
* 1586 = 10.41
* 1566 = 15.55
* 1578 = 18.92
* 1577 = 19.06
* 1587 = 12.84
